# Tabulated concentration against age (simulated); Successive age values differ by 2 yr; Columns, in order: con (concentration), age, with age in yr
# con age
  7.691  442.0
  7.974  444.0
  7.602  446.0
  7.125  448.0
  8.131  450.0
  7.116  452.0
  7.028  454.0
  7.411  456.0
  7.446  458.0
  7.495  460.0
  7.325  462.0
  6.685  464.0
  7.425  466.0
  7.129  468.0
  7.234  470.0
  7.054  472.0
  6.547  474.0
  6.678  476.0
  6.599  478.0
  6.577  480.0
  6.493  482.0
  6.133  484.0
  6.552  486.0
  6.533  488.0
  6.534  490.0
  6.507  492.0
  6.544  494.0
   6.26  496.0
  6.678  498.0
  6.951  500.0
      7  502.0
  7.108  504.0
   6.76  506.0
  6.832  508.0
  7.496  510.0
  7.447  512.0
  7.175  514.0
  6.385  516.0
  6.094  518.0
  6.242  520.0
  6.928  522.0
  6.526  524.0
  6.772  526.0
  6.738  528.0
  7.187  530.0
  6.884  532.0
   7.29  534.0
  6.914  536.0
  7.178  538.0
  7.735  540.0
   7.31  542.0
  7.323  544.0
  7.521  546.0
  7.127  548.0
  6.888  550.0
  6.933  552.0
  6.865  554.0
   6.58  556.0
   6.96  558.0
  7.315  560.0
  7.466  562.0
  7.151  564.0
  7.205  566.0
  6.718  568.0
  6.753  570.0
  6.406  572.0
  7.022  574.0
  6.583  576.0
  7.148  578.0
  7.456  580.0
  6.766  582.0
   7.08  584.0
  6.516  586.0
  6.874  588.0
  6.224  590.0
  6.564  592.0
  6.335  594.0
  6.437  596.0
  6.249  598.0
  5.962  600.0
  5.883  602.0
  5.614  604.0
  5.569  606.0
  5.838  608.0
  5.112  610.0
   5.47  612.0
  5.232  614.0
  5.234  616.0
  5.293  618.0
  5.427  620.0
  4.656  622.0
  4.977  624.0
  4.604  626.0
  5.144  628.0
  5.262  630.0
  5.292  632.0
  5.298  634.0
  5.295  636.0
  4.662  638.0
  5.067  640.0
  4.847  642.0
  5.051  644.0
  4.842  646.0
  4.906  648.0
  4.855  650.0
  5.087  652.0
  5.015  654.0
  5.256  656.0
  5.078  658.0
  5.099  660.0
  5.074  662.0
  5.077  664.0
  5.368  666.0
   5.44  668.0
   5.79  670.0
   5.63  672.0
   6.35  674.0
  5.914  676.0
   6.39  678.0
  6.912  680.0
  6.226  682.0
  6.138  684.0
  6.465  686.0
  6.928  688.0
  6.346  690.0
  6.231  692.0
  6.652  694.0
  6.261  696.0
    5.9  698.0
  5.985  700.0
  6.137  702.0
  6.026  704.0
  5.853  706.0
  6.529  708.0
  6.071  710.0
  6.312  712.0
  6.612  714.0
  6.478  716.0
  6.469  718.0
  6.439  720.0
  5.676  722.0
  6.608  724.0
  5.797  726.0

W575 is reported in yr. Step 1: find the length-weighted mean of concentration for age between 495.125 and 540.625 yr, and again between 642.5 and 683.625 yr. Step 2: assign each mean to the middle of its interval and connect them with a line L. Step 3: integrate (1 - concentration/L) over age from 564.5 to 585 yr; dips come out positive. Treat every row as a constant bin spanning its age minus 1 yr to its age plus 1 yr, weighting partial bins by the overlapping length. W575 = -1.90 yr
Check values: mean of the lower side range 6.89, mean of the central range 6.92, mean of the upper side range 5.47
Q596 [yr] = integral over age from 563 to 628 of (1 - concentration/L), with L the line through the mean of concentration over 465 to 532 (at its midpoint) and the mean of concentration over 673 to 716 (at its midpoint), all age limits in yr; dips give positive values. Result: 4.2 yr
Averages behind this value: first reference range 6.76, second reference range 6.3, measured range 6.12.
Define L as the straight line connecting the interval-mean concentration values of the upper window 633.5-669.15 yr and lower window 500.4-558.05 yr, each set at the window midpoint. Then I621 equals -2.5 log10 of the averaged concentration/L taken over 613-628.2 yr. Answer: 0.10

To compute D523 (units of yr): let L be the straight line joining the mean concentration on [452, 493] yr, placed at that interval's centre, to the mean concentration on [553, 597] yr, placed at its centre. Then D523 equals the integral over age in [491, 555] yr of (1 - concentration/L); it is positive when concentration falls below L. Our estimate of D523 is -0.6 yr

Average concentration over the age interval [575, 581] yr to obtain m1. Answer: 7.06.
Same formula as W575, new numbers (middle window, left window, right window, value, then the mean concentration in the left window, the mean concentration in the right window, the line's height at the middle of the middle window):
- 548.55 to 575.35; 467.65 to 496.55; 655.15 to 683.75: -3.1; 6.62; 5.7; 6.23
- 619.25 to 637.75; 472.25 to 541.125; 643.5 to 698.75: 2.8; 6.78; 5.73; 6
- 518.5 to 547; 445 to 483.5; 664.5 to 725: -0.8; 7.1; 6.2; 6.83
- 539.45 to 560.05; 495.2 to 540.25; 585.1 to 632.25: -2.1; 6.88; 5.66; 6.45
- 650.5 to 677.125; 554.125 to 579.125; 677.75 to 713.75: 4.4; 6.94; 6.3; 6.46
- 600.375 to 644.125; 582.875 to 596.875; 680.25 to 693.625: 8.7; 6.58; 6.43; 6.53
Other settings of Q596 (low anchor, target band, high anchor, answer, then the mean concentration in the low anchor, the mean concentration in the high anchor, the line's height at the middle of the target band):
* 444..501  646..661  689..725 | 3.23 yr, 6.94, 6.25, 6.41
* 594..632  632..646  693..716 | 1.57 yr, 5.46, 6.22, 5.68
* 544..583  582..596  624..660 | -0.52 yr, 7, 5.03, 6.36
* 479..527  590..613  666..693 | 1.73 yr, 6.69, 6.18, 6.41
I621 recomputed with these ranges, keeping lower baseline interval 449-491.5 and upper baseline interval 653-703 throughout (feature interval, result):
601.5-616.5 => 0.14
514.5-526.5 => 0.03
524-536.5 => -0.04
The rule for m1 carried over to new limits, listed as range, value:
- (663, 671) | 5.42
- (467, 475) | 6.99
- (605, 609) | 5.7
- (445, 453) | 7.49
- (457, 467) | 7.28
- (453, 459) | 7.29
